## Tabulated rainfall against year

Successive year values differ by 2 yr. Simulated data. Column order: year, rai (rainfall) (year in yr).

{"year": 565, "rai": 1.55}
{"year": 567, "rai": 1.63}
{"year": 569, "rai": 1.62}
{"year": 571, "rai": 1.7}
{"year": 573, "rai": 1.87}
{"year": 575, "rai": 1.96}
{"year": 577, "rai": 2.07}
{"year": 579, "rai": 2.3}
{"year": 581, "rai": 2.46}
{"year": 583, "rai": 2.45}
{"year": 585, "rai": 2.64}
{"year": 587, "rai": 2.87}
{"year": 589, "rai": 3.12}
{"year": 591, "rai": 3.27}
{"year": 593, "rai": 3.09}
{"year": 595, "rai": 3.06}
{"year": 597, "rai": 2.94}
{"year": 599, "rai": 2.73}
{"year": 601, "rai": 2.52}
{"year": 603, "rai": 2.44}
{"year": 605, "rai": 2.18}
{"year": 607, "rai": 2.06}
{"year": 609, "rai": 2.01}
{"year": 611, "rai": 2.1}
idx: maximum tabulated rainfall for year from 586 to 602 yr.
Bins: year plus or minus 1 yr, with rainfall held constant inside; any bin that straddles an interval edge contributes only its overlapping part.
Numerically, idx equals 3.27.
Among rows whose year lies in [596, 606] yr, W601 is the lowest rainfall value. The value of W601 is 2.18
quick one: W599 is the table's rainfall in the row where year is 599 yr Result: 2.73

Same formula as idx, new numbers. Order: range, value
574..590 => 3.12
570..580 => 2.3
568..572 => 1.7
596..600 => 2.94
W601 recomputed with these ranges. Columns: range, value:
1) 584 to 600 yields 2.64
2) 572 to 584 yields 1.87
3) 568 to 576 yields 1.62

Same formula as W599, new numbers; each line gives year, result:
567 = 1.63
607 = 2.06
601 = 2.52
